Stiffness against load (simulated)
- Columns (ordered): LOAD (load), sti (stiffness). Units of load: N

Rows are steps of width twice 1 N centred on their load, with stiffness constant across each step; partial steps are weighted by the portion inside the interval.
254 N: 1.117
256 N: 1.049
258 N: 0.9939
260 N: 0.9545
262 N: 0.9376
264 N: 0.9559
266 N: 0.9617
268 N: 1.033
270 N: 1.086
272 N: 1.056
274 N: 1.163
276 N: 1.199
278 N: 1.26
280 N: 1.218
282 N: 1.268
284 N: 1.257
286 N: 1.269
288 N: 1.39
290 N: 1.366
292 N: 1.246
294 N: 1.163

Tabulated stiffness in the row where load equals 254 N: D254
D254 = 1.117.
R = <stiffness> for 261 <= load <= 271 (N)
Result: 0.995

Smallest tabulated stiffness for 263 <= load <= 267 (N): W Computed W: 0.9559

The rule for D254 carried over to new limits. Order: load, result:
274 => 1.163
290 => 1.366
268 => 1.033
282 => 1.268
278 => 1.26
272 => 1.056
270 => 1.086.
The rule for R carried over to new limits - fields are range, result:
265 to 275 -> 1.06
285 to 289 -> 1.33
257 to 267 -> 0.961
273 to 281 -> 1.21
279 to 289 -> 1.28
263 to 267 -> 0.959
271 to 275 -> 1.11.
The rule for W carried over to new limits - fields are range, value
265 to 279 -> 0.9617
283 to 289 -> 1.257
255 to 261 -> 0.9545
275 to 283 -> 1.199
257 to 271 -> 0.9376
